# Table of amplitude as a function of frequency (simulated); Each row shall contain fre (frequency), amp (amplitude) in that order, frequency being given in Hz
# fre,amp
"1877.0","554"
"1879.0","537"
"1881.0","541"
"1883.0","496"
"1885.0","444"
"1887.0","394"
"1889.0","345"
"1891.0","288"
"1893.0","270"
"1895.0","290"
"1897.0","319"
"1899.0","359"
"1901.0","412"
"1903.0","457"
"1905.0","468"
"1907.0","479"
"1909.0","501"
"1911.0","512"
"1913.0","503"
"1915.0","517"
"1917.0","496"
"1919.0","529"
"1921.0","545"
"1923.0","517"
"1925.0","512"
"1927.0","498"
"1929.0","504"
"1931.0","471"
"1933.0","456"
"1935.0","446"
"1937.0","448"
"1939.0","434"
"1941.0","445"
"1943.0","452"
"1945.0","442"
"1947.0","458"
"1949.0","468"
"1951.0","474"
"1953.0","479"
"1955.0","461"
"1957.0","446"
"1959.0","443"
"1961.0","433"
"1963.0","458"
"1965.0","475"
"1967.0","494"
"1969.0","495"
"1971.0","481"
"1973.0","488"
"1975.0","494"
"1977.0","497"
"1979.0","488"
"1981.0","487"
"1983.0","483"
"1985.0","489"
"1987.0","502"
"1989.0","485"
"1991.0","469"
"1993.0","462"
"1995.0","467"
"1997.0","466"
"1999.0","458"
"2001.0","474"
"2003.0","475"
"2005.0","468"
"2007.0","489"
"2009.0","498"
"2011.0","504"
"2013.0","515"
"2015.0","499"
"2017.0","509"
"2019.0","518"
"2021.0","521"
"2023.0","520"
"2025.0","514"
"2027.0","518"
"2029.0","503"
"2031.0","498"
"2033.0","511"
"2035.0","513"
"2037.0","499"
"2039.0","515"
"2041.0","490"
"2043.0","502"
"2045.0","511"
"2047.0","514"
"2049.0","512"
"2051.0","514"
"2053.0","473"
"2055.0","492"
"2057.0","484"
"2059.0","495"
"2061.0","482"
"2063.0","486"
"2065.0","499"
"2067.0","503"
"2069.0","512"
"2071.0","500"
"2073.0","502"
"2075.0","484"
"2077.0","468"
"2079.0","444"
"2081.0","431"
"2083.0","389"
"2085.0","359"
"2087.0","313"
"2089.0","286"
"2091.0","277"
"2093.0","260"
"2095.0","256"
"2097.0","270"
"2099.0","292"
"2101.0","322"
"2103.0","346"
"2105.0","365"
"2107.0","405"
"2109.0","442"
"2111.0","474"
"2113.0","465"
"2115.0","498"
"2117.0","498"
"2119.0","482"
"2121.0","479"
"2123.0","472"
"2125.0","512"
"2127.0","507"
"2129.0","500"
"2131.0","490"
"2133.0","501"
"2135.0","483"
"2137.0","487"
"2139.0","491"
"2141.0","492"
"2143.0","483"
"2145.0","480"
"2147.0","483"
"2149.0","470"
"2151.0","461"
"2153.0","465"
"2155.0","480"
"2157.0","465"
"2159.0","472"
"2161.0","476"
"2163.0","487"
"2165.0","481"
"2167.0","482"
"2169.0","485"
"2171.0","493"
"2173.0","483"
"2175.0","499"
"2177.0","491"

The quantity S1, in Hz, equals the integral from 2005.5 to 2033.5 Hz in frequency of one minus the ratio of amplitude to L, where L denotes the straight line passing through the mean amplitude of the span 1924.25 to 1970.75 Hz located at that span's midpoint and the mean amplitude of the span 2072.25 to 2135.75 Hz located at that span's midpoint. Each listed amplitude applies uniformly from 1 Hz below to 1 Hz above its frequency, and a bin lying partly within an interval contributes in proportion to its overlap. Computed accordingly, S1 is -4.2 Hz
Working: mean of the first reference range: 465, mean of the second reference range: 414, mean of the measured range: 508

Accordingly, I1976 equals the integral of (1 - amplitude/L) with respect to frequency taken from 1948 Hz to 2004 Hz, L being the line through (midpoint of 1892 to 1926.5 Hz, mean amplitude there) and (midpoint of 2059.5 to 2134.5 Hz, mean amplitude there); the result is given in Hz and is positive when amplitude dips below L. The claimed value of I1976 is -3.92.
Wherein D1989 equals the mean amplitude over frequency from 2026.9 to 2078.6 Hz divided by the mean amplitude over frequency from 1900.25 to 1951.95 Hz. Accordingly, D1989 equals 1.0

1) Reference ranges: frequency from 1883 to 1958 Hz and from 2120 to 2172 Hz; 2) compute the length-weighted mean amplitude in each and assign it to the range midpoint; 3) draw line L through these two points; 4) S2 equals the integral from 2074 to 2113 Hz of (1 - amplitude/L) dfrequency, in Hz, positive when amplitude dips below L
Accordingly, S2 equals 9.1 Hz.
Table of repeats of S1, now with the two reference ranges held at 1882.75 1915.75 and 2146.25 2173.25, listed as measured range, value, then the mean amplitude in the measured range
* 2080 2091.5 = 2.84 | 345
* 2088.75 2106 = 6.13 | 298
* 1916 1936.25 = -3.76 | 497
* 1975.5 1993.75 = -2.18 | 485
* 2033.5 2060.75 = -3.13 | 501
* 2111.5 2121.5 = -0.38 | 484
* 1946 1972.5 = -2.46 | 467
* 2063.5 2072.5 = -0.95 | 502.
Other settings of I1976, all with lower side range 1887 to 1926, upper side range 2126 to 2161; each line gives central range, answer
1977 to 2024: -3.5 Hz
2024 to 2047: -2.3 Hz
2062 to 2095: 3.9 Hz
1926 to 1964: -1.2 Hz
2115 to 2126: -0.3 Hz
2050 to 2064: -0.7 Hz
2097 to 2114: 3.3 Hz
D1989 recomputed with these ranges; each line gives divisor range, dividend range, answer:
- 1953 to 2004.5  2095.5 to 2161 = 0.95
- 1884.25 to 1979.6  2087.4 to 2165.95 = 0.96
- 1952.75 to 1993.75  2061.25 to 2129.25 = 0.88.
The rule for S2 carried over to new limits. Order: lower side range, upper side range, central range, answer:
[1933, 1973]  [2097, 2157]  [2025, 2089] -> -2.89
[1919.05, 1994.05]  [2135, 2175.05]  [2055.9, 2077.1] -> -0.66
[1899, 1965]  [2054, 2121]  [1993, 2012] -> -1.23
